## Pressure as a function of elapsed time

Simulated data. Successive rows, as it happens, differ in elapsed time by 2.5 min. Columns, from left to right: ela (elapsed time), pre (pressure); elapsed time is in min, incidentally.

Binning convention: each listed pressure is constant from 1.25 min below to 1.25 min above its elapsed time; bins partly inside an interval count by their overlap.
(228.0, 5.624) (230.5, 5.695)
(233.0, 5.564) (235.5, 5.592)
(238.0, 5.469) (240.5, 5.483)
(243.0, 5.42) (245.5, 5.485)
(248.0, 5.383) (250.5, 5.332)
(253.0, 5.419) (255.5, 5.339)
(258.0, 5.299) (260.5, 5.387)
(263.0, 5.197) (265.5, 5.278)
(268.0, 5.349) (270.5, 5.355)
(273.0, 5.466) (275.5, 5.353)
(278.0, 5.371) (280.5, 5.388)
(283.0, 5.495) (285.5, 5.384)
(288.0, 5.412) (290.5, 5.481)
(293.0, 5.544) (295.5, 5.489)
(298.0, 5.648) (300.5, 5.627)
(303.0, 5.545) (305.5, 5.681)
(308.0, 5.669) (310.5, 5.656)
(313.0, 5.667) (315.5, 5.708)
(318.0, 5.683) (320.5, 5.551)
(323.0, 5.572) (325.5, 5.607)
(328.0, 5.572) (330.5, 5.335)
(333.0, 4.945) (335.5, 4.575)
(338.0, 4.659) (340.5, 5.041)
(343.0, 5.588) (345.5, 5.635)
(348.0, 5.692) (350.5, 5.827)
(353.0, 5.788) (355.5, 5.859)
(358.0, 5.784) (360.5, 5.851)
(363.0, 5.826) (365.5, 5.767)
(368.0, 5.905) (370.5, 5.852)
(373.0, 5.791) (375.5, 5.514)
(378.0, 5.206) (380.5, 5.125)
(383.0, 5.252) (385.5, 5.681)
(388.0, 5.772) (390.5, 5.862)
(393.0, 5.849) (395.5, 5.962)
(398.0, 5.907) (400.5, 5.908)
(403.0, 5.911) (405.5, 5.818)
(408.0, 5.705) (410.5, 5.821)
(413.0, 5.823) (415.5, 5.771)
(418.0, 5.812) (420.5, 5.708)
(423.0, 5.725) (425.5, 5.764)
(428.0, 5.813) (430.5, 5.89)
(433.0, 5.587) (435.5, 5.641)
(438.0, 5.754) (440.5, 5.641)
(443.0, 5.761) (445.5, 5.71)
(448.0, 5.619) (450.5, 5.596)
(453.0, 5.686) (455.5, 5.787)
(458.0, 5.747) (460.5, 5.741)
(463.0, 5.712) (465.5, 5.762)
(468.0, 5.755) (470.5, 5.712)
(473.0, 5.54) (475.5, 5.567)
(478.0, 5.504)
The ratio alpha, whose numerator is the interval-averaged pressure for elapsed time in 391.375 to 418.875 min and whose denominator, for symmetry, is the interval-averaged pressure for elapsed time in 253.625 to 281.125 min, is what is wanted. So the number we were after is 1.1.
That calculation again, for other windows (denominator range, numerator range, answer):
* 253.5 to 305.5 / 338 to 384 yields 1.03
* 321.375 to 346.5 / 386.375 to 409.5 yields 1.11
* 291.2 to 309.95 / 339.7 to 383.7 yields 1.01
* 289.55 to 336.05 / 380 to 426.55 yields 1.04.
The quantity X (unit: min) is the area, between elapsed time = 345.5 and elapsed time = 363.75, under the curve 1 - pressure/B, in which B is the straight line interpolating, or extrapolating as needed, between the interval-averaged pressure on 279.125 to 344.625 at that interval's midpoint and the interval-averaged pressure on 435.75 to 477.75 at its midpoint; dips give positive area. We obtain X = -0.9 min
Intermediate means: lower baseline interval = 5.44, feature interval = 5.79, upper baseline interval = 5.69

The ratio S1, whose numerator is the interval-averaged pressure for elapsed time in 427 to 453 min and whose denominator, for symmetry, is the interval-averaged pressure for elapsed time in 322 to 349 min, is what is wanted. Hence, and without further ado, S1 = 1.1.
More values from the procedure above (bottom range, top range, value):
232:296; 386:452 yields 1.07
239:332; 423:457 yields 1.04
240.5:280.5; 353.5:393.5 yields 1.06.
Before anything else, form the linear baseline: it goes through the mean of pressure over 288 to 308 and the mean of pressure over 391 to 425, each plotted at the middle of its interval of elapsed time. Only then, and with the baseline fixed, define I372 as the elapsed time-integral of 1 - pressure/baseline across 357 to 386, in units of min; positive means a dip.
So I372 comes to 0.6 min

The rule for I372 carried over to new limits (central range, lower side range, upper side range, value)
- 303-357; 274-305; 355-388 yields 0.68 min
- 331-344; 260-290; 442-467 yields 1.23 min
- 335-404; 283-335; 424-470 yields -0.26 min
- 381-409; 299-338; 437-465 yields -0.81 min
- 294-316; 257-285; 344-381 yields -0.56 min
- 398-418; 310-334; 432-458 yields -0.67 min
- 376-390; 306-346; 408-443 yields 0.41 min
